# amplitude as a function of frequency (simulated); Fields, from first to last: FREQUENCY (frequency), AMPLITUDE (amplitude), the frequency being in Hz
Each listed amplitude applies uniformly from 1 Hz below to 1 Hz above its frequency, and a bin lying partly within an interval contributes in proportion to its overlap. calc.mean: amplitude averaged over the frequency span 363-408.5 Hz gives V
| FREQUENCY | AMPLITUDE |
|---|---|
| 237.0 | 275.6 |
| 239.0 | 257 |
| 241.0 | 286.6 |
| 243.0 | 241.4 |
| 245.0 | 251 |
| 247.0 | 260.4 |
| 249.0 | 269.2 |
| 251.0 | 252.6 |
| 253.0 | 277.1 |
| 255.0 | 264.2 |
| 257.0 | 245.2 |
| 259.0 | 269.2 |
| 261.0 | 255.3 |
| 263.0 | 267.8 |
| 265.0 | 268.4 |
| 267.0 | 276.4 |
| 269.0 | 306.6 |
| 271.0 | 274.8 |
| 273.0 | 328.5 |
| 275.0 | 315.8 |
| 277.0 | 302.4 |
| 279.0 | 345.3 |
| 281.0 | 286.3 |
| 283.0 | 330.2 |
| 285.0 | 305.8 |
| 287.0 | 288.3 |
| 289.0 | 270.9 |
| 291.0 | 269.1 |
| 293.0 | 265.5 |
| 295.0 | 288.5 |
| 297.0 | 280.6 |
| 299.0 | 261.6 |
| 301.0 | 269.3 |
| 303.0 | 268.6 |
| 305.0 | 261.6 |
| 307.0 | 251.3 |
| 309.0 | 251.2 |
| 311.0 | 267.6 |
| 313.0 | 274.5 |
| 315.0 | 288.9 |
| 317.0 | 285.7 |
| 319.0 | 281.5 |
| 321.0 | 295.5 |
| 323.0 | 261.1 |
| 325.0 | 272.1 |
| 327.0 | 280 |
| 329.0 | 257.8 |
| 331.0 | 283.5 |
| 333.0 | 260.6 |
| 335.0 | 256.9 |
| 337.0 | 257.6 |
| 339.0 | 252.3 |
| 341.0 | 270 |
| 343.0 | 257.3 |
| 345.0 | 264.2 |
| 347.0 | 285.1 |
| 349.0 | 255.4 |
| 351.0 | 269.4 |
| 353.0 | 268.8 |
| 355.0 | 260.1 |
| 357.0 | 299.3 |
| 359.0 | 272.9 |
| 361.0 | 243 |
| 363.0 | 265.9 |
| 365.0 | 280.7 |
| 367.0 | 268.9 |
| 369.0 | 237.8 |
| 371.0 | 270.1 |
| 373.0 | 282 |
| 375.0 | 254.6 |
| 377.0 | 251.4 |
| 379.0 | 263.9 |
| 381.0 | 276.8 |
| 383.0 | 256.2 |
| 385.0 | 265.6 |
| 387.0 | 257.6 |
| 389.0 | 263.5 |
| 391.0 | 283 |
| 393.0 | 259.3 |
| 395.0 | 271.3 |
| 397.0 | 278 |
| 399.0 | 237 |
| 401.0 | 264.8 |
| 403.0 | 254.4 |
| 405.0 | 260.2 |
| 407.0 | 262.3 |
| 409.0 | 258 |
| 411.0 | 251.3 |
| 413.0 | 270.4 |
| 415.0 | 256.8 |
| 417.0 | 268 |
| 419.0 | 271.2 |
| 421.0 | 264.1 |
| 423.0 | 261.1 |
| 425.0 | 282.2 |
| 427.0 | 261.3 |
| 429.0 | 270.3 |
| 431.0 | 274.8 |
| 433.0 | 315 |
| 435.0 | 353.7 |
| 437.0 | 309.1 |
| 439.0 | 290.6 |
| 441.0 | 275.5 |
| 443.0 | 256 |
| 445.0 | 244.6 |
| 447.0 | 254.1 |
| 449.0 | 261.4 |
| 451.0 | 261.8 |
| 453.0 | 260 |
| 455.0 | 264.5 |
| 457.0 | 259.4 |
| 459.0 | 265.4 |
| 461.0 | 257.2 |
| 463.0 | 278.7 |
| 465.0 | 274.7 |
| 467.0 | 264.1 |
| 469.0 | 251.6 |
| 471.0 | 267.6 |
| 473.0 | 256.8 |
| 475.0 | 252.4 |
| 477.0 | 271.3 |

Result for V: 264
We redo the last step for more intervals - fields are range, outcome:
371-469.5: 268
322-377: 266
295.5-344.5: 269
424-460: 276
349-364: 268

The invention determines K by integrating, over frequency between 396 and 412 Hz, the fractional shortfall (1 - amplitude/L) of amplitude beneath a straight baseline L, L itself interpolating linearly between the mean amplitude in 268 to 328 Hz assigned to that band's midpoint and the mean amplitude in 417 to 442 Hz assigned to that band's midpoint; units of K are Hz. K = 1.5 Hz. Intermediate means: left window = 284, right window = 285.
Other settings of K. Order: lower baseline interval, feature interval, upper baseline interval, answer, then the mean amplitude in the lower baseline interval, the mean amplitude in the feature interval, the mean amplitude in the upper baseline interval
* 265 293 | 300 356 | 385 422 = 3.12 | 298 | 268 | 263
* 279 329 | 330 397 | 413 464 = 2.43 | 278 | 266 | 273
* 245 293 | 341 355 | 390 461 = 0.48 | 283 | 266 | 269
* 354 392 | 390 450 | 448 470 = -1.37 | 266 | 271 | 264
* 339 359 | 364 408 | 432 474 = 1.10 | 269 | 264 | 272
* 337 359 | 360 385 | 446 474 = 0.38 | 268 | 263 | 263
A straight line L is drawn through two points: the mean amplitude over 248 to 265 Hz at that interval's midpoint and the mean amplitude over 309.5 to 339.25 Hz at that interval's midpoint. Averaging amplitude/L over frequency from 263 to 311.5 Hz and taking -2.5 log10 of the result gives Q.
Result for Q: -0.07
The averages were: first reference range 263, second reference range 272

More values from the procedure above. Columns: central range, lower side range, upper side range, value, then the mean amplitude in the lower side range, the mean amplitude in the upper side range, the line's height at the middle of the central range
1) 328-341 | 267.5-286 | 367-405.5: 0.09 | 310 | 263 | 285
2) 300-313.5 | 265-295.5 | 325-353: 0.08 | 296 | 266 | 282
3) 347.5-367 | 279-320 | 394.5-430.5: 0.01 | 279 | 264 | 271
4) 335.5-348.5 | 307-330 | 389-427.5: 0.03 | 273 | 264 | 271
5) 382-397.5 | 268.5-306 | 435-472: 0.04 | 290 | 269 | 277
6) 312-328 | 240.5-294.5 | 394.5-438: -0.01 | 281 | 273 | 278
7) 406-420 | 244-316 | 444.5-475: 0.01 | 278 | 261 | 266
